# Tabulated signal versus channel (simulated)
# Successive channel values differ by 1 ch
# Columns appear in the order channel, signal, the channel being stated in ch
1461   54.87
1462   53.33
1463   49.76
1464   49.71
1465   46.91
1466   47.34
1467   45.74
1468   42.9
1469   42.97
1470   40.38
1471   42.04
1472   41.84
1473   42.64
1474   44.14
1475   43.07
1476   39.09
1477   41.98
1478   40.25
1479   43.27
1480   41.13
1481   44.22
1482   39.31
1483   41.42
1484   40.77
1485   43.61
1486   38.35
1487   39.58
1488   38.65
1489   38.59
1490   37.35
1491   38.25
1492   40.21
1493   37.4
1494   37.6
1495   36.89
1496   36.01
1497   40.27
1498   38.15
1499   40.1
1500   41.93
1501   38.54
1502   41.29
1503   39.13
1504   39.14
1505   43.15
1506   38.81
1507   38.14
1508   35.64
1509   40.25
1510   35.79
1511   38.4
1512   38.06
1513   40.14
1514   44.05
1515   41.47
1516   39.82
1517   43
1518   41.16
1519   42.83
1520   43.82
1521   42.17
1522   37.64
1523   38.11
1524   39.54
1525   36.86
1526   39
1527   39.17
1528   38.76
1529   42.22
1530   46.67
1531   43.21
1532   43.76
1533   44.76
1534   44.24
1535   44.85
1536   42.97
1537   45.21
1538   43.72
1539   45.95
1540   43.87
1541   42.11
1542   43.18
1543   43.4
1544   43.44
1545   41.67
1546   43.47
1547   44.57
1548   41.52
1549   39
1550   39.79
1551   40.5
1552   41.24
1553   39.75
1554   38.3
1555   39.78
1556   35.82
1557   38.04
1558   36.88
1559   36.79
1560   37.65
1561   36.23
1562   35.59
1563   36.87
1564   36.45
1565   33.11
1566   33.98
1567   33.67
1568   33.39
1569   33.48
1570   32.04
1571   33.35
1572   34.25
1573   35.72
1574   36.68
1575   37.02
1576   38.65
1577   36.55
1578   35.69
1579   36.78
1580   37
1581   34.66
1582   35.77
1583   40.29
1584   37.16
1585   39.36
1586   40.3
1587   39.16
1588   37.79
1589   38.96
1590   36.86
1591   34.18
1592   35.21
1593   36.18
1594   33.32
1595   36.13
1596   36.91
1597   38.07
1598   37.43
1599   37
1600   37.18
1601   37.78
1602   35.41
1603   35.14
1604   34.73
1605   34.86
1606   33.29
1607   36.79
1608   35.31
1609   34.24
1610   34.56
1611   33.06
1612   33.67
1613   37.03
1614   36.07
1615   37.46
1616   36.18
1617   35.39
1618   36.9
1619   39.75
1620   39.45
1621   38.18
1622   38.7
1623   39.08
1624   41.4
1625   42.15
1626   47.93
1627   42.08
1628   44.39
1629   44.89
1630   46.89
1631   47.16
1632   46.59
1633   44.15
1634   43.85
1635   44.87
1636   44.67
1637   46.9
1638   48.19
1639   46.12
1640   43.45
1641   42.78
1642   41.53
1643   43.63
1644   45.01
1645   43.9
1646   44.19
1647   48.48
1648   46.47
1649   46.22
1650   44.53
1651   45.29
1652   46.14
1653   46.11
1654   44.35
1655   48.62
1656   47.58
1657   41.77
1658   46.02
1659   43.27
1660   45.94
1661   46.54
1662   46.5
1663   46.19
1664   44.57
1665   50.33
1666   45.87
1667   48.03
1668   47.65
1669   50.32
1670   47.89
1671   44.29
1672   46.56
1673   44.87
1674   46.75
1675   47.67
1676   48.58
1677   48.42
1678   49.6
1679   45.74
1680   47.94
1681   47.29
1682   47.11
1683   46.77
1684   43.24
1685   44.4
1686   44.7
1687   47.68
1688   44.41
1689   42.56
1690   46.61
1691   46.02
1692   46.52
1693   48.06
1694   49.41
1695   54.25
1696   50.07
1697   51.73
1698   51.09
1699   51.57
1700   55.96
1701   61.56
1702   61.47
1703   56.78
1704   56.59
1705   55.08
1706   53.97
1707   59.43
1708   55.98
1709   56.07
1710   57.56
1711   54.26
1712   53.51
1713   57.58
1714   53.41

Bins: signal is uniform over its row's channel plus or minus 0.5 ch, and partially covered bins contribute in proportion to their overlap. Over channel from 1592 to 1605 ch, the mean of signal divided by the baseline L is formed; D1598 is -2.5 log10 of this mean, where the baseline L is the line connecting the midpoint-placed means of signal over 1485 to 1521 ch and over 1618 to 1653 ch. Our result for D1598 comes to 0.18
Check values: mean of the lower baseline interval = 39.6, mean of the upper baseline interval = 44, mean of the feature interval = 36.2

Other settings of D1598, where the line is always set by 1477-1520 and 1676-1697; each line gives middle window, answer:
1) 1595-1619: 0.22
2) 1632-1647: 0.02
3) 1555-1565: 0.15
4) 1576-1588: 0.15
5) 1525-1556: -0.02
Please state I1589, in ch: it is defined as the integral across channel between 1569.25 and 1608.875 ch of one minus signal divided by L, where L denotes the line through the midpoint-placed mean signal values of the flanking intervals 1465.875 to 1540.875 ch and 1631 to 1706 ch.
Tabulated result 7.1 ch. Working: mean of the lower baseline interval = 40.9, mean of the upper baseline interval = 47.4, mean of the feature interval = 36.3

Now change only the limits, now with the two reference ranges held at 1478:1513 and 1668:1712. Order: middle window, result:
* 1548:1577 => 4.3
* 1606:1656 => 5.2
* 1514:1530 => 0.1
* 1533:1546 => -0.6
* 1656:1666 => 0.6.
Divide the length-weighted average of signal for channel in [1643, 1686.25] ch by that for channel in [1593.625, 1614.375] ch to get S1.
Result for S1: 1.30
